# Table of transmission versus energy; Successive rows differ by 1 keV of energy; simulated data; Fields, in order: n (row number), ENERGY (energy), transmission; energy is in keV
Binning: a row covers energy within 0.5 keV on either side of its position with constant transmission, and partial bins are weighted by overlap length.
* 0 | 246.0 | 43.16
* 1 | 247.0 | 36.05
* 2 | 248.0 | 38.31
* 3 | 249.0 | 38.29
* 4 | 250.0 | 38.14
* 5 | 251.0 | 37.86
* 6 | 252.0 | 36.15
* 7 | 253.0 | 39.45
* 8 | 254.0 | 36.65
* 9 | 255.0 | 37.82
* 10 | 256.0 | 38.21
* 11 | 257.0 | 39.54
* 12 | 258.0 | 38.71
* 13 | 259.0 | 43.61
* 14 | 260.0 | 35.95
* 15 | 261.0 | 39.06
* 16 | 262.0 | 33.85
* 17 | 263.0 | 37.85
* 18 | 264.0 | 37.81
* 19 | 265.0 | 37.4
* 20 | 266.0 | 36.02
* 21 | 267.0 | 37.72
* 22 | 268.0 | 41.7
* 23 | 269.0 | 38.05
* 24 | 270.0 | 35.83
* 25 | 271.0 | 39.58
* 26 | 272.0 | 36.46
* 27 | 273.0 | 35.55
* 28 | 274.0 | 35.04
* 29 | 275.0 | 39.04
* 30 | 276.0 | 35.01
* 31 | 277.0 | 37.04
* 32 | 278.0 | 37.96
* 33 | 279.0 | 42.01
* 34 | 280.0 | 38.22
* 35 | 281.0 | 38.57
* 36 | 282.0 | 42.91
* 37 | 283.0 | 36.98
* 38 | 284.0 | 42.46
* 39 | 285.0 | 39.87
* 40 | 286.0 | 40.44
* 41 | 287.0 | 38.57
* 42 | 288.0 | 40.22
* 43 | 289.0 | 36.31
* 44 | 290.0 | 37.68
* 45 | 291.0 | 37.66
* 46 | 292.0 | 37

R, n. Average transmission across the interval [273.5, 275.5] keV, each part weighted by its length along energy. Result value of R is 37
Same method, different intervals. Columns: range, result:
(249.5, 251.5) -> 38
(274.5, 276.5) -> 37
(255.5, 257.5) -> 38.9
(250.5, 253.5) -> 37.8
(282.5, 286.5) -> 39.9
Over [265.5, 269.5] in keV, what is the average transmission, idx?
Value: 38.4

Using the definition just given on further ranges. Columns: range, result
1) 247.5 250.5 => 38.2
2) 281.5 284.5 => 40.8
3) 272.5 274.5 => 35.3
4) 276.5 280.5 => 38.8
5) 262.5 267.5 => 37.4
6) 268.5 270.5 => 36.9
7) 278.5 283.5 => 39.7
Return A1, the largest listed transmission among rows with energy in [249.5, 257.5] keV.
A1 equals 39.54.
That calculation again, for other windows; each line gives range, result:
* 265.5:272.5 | 41.7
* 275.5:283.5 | 42.91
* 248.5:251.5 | 38.29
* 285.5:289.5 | 40.44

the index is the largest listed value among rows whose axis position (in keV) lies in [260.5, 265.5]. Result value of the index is 39.06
